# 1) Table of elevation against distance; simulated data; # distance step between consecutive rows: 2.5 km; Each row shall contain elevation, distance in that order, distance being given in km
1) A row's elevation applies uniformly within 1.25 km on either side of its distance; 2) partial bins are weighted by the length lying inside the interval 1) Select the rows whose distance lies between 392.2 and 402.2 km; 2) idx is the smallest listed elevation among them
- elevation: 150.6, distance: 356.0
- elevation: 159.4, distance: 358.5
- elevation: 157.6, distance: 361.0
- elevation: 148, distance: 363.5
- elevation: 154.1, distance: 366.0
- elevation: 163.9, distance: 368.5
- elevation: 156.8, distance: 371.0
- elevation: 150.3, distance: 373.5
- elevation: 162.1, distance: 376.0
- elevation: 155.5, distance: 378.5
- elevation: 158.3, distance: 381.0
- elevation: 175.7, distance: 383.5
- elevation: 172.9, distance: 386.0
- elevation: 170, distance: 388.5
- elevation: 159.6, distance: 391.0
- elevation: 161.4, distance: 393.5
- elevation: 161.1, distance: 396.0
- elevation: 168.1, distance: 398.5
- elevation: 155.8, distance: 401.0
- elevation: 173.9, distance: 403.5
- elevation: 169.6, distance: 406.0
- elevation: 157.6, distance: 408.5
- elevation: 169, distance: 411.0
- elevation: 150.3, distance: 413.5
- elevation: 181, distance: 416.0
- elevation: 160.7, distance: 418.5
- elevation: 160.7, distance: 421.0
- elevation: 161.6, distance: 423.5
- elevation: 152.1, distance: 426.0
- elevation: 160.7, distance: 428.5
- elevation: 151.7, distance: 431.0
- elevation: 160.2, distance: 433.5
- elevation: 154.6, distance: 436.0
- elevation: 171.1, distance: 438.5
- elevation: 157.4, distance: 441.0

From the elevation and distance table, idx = 155.8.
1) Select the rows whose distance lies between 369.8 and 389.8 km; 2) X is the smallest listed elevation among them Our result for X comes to 150.3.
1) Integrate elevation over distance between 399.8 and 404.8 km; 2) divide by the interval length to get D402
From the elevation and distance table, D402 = 165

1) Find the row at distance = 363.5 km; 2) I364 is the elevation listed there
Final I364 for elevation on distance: 148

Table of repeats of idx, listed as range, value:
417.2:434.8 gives 151.7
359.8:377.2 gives 148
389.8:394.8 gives 159.6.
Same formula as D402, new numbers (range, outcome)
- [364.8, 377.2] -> 157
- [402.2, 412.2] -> 167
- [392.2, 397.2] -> 161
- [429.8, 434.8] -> 156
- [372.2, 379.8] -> 156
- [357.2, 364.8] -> 155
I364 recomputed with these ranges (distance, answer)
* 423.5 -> 161.6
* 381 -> 158.3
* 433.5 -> 160.2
